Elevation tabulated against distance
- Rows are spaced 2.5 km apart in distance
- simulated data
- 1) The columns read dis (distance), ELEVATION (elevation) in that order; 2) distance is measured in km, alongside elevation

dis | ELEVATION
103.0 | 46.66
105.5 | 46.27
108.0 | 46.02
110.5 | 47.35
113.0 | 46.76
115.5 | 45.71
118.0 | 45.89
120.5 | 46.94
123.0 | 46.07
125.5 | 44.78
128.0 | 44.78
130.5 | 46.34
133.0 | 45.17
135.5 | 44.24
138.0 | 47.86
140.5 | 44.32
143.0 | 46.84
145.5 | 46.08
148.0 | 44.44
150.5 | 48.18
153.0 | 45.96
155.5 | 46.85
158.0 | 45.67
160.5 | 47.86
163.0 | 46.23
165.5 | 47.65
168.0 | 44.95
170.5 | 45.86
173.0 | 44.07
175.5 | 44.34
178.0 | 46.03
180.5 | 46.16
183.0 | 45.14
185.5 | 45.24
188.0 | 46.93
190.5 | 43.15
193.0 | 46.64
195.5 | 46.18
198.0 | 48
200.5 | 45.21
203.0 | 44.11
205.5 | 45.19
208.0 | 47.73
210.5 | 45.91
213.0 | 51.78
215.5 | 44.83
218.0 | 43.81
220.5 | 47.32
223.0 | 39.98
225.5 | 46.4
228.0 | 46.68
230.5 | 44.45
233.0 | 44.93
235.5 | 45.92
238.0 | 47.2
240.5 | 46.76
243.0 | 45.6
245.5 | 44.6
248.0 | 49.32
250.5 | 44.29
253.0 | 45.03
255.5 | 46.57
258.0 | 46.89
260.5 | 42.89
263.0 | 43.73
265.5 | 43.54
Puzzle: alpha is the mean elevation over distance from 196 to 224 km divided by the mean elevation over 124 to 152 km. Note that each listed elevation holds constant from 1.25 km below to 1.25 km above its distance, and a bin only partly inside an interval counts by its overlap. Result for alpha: 1.0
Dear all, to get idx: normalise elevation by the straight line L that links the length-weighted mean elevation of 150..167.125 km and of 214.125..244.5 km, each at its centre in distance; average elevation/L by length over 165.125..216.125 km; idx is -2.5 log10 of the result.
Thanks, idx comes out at 0.005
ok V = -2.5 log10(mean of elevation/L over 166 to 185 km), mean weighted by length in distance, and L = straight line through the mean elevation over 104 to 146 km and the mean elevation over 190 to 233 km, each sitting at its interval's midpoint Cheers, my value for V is 0.01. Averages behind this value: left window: 46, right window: 45.7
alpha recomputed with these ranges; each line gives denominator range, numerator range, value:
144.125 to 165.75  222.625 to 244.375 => 0.98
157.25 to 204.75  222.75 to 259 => 1.00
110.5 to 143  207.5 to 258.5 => 1.00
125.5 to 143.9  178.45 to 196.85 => 1.00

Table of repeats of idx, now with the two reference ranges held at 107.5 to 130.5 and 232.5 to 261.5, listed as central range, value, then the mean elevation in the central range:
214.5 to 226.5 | 0.036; 44.4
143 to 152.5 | -0.007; 46.3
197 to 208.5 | 0.001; 45.9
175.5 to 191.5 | 0.014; 45.4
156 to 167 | -0.019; 46.8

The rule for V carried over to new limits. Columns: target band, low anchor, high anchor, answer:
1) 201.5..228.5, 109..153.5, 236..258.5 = 0.009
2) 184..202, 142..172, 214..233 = -0.007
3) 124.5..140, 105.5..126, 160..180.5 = 0.015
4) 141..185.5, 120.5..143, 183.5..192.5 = -0.013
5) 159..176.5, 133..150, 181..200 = -0.002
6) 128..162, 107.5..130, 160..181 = -0.004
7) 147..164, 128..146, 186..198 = -0.016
